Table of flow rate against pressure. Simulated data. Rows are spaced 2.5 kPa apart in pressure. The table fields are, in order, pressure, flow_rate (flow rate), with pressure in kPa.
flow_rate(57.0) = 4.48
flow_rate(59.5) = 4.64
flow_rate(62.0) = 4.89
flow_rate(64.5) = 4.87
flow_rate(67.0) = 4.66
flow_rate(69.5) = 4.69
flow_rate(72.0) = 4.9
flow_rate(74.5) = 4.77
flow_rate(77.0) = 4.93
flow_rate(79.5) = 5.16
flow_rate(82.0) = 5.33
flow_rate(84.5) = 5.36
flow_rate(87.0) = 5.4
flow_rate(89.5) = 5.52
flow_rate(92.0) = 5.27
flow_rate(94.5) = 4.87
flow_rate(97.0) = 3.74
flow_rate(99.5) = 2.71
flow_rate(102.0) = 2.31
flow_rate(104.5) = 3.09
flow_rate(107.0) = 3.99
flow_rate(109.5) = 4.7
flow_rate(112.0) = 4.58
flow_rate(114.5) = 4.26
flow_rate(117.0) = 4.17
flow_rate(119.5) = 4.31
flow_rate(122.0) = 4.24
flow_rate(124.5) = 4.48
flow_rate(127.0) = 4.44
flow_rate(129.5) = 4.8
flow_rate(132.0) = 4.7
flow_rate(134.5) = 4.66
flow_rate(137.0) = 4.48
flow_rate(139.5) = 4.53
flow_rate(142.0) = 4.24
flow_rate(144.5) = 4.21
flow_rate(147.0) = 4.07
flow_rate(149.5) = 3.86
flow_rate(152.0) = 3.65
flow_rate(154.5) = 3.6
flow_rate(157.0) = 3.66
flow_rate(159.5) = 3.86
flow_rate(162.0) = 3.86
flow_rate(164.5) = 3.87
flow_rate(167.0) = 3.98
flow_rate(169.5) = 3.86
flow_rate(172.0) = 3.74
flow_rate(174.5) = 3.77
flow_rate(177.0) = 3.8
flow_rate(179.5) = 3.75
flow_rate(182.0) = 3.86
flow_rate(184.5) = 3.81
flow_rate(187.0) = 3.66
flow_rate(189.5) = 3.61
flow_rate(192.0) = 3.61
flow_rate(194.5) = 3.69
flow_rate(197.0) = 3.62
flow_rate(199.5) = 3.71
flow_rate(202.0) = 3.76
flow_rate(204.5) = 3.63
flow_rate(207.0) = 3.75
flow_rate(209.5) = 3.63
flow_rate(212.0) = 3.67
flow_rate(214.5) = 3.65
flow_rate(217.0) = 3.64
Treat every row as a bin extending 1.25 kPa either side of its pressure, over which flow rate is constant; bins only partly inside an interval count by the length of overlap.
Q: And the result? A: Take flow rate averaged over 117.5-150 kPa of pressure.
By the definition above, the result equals 4.39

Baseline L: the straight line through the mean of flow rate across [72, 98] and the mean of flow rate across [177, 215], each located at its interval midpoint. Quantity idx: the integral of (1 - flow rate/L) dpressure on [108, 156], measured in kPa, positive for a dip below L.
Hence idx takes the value 1.8 kPa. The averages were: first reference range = 5.04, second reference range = 3.7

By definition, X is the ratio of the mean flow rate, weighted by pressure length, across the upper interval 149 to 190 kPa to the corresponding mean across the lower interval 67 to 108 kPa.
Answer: 0.84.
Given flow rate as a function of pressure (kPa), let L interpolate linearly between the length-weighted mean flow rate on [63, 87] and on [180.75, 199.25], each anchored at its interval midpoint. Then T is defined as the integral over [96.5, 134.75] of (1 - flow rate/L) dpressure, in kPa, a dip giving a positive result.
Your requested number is 3.8 kPa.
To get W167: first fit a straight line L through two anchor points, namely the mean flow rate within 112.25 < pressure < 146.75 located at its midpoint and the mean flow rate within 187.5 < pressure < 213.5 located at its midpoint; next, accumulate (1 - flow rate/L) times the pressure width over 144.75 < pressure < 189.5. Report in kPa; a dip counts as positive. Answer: 2.3 kPa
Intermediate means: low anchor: 4.42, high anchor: 3.67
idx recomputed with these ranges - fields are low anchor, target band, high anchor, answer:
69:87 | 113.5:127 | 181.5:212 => 0.78 kPa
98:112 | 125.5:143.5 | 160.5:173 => -4.35 kPa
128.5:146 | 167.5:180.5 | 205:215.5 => 0.93 kPa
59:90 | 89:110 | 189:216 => 3.57 kPa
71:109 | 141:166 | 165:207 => 0.70 kPa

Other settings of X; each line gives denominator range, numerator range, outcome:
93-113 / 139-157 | 1.06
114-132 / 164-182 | 0.87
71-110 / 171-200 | 0.83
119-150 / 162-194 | 0.86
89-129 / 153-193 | 0.91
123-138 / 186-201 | 0.80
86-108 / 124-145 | 1.11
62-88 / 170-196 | 0.75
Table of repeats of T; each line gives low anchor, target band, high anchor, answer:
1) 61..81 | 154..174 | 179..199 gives 0.7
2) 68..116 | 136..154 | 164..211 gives -0.2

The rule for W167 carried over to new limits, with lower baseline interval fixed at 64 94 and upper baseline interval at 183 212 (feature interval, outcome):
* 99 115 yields 3.6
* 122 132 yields -0.1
